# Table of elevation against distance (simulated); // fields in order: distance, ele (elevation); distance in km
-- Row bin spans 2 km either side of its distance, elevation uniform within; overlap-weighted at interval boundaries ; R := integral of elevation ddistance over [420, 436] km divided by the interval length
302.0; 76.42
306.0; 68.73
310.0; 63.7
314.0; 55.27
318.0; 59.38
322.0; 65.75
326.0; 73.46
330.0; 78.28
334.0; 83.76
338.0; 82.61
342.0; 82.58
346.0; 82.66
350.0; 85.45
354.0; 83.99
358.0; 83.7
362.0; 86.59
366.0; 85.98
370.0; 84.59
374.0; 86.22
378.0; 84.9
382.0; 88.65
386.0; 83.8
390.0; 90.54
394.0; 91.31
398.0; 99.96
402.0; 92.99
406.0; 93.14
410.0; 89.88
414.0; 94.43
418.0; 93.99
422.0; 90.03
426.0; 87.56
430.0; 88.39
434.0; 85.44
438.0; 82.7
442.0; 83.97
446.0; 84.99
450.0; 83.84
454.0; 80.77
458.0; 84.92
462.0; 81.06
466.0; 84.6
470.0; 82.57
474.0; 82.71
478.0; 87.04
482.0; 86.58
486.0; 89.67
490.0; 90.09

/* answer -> 87.9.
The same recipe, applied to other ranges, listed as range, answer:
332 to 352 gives 83.4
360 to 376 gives 85.8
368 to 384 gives 86.1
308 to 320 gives 59.4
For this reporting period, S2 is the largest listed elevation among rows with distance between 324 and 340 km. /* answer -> 83.76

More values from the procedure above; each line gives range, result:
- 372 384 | 88.65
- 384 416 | 99.96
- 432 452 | 85.44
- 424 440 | 88.39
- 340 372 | 86.59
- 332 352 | 85.45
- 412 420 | 94.43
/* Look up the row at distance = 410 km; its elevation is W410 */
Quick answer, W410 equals 89.88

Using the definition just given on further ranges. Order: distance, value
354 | 83.99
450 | 83.84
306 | 68.73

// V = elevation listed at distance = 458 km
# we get 84.92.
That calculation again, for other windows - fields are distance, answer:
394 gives 91.31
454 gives 80.77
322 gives 65.75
